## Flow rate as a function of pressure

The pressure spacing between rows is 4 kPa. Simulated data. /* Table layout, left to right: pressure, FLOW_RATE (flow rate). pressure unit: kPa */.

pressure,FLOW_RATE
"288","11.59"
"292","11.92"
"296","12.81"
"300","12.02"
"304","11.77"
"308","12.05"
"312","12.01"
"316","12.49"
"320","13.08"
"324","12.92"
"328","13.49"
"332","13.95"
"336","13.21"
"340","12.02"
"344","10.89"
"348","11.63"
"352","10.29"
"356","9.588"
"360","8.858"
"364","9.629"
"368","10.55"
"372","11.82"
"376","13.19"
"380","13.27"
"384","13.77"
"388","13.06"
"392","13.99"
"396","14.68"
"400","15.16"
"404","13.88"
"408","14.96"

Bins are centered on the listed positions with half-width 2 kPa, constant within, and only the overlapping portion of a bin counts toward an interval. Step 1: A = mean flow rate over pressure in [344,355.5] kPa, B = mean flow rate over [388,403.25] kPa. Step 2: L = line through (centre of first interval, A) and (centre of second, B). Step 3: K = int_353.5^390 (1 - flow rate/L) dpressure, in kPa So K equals 3.0 kPa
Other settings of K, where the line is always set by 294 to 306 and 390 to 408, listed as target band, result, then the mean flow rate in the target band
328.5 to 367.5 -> 6.1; 11.2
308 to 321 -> 0.1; 12.4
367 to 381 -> 1.7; 12.2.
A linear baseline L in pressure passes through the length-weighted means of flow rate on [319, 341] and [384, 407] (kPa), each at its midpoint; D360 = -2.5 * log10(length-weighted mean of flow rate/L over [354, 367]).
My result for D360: 0.40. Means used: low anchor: 13.2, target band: 9.45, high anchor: 14.2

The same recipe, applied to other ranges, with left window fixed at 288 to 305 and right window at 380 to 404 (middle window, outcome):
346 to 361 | 0.29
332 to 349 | 0.07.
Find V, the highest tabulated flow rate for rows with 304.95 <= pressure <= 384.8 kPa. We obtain 13.95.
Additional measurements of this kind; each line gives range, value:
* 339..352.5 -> 12.02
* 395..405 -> 15.16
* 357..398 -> 14.68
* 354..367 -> 9.629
